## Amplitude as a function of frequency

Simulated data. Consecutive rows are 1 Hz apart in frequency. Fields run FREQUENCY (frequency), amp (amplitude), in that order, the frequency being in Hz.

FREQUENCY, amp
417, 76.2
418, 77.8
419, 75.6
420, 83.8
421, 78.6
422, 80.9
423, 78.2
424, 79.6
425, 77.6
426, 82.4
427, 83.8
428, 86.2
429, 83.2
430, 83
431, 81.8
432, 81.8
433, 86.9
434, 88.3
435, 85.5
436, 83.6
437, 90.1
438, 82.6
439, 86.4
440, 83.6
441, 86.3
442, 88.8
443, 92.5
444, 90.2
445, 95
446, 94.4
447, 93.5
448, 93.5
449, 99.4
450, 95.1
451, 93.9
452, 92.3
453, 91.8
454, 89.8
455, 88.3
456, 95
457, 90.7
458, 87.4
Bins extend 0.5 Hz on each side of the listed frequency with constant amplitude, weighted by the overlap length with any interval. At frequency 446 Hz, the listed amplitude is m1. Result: 94.4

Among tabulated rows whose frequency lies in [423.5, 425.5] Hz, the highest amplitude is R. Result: 79.6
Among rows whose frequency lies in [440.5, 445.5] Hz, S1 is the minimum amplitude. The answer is 86.3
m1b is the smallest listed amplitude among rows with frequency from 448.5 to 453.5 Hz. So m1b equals 91.8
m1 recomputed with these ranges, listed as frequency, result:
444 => 90.2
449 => 99.4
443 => 92.5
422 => 80.9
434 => 88.3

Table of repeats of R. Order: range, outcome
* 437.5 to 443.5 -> 92.5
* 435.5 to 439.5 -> 90.1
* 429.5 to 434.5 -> 88.3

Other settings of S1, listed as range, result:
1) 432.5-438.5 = 82.6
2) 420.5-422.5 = 78.6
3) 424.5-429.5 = 77.6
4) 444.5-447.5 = 93.5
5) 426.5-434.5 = 81.8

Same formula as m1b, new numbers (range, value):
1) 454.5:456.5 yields 88.3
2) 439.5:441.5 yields 83.6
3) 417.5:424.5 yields 75.6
